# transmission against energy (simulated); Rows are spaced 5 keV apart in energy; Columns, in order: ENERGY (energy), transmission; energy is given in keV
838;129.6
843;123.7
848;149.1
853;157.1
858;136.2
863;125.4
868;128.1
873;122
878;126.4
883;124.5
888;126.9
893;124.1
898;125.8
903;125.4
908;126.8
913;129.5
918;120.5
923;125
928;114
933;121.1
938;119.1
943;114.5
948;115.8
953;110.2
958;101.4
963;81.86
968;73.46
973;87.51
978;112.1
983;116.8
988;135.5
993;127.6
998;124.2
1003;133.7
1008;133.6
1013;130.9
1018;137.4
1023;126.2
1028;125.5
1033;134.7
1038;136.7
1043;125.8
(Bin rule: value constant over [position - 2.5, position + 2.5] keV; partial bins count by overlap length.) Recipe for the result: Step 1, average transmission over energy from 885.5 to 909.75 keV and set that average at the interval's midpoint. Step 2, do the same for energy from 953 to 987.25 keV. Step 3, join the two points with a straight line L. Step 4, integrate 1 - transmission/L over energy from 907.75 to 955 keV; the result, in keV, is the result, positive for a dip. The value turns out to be -2.6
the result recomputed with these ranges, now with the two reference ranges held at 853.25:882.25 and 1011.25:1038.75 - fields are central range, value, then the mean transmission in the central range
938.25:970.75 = 7.44 keV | 101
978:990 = 0.76 keV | 123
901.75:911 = 0.27 keV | 126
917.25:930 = 1.02 keV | 120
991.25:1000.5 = 0.39 keV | 126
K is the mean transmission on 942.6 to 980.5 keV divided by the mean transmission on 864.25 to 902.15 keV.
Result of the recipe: 0.8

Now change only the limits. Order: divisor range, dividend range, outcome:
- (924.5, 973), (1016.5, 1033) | 1.24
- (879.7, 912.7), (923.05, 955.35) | 0.93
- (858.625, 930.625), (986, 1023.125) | 1.05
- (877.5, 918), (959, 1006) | 0.88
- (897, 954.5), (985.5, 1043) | 1.09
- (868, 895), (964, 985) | 0.77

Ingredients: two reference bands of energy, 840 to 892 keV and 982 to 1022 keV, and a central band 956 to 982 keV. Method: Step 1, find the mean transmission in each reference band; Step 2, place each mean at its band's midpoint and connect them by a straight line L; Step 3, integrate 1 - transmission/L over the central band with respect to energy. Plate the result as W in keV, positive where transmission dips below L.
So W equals 7.6 keV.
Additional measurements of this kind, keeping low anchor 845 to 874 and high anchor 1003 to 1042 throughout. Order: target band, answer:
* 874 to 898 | 1.9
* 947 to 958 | 2.0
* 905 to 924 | 1.4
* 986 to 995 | 0.1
